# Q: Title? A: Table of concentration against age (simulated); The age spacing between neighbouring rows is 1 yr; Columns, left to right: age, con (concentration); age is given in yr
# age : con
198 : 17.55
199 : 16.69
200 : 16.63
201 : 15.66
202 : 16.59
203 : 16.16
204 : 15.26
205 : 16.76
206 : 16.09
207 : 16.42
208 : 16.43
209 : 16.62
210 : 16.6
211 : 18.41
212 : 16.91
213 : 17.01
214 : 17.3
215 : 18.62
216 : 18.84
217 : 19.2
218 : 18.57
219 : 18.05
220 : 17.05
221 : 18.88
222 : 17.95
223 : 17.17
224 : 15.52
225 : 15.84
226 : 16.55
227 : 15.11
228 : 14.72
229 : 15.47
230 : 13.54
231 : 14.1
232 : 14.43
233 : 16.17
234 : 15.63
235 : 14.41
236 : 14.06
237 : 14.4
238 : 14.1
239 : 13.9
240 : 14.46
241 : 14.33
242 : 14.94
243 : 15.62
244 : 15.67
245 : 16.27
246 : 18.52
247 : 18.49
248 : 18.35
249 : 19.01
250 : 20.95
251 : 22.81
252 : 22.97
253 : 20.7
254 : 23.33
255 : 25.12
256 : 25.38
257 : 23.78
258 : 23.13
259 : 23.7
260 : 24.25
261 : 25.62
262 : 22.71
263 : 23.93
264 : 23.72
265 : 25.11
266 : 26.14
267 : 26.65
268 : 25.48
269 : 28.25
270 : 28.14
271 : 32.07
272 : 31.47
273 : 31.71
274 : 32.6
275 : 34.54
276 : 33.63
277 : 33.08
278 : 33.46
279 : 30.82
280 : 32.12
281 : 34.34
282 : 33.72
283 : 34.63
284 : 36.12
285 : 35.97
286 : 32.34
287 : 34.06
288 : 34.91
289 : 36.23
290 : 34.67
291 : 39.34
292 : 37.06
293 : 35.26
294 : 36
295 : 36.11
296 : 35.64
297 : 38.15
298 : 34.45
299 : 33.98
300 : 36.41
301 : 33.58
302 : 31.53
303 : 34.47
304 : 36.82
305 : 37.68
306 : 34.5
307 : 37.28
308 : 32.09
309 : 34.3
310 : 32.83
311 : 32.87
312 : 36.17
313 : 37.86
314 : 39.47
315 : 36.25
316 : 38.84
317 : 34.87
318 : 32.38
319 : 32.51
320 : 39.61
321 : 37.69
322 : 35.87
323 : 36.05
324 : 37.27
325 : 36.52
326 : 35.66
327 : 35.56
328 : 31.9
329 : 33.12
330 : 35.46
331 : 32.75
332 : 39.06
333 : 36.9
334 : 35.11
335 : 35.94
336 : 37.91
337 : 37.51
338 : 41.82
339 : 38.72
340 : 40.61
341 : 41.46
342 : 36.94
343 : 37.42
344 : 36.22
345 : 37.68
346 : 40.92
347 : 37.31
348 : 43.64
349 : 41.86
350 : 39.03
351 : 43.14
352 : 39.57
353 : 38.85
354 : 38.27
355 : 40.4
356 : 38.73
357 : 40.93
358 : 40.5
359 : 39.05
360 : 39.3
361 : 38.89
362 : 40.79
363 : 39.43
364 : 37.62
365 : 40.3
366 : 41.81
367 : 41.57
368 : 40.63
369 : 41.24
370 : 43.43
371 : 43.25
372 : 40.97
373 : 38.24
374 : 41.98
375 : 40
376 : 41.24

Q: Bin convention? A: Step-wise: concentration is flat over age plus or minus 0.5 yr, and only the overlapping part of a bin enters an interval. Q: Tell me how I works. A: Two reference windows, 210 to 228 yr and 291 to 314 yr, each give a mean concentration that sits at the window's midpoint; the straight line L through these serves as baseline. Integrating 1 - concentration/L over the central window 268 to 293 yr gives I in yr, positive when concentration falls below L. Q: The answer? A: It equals -2.2 yr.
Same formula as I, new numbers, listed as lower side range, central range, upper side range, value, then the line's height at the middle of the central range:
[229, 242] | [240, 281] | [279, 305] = -1.5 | 23.6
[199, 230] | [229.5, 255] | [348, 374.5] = 5.3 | 21.3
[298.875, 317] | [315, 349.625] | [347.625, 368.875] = 0.5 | 37.7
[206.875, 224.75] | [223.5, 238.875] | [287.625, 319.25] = 4.3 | 20.7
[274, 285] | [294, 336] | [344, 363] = 1.2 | 36.6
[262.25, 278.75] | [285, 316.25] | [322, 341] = -2.5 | 32.9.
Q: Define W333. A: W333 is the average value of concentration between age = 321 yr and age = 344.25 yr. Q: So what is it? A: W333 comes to 36.8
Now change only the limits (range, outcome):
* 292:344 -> 36.1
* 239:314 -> 29.2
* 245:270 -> 23.2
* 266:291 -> 32.5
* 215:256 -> 17.2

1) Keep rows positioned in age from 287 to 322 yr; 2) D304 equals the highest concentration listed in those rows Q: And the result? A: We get 39.61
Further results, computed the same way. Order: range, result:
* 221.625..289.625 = 36.23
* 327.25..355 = 43.64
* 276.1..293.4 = 39.34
